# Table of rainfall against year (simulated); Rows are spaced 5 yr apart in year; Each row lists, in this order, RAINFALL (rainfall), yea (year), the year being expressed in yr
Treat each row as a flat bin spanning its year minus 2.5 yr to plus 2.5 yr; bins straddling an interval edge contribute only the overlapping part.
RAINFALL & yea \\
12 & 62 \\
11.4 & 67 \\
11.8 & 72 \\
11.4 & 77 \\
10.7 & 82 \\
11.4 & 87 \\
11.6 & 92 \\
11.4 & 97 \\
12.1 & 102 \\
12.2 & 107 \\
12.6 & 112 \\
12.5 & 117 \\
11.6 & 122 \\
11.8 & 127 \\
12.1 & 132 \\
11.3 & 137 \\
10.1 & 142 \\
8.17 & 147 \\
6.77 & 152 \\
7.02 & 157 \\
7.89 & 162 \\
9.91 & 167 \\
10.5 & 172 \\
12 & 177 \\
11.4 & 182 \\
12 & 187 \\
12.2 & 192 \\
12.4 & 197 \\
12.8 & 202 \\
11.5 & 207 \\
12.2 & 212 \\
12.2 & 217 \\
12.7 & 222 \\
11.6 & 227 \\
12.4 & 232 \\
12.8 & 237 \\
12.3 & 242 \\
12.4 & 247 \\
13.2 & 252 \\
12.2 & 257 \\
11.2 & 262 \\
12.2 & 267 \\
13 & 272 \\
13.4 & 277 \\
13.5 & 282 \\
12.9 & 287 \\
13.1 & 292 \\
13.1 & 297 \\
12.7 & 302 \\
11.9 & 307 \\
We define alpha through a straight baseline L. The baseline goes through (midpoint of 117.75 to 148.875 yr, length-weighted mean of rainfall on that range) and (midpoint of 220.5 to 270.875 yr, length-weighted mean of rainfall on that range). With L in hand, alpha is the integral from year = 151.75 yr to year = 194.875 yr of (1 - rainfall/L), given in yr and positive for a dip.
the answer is 5.0 yr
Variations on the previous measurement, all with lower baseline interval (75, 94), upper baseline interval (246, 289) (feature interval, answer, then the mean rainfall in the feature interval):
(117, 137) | -0.4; 11.8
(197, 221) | 0.0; 12.2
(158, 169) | 3.0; 8.6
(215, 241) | 0.1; 12.3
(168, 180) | 0.9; 11.1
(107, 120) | -1.1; 12.4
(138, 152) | 3.3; 8.94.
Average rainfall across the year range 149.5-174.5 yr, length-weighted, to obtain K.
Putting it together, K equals 8.42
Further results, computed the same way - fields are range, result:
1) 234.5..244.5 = 12.6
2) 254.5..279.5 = 12.4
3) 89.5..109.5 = 11.8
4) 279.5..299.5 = 13.2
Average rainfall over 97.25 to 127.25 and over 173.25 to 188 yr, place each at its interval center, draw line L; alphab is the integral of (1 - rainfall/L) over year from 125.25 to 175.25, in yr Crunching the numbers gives 9.7 yr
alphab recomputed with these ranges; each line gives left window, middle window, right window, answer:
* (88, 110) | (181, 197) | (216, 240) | 0.3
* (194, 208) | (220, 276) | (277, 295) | 1.8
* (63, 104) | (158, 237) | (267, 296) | 5.7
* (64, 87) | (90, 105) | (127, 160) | -1.4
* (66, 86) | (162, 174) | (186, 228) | 2.2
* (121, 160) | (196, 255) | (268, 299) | -3.1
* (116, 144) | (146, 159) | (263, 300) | 5.0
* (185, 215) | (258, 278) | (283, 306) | 0.6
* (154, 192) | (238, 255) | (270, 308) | -1.0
